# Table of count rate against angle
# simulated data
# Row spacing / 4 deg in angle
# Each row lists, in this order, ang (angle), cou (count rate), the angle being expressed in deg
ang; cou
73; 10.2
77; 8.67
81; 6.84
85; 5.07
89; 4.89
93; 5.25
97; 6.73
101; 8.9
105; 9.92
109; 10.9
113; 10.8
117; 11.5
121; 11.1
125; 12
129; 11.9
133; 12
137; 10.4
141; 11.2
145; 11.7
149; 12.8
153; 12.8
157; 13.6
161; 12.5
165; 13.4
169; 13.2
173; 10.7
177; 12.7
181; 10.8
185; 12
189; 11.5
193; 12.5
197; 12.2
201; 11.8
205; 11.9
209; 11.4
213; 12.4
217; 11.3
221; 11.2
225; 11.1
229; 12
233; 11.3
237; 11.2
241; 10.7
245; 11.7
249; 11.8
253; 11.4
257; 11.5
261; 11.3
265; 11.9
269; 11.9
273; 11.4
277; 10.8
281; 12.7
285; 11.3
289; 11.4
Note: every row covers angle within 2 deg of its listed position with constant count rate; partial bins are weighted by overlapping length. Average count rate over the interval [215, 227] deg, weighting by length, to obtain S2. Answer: 11.2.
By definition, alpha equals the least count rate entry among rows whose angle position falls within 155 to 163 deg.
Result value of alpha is 12.5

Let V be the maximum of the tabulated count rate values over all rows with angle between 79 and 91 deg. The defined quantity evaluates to 6.84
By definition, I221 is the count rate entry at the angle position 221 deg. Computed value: 11.2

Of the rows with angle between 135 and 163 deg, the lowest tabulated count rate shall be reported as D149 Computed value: 10.4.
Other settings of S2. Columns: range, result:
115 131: 11.6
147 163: 12.9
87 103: 6.44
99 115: 10.1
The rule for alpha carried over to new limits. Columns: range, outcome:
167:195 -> 10.7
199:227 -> 11.1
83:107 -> 4.89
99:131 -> 8.9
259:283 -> 10.8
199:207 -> 11.8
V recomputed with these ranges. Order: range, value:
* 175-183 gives 12.7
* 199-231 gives 12.4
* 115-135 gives 12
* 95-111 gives 10.9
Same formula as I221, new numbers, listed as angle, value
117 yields 11.5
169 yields 13.2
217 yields 11.3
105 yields 9.92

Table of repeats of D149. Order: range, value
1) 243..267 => 11.3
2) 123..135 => 11.9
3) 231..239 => 11.2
